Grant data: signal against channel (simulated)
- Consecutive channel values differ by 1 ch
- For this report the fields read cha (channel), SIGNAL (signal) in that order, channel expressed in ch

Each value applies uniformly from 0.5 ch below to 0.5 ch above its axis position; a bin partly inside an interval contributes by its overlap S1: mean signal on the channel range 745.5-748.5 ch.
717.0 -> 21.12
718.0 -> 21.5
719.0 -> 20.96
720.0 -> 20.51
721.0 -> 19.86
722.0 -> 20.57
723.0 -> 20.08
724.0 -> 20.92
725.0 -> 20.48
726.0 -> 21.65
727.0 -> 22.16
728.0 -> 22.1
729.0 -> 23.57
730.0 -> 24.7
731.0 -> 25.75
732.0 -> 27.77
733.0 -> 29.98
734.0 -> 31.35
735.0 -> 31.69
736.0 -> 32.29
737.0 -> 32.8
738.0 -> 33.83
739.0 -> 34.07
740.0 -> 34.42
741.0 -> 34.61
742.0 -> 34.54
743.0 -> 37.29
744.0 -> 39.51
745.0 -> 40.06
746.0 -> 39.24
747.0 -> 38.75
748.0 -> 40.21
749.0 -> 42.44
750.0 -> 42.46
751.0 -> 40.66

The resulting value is 39.4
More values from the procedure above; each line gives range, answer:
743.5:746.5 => 39.6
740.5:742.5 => 34.6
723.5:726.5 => 21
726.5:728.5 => 22.1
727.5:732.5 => 24.8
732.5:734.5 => 30.7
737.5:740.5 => 34.1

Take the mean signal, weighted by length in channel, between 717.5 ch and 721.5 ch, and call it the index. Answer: 20.7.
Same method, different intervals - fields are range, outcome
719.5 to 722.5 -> 20.3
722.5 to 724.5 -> 20.5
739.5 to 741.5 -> 34.5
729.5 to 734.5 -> 27.9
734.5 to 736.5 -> 32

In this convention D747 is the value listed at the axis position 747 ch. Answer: 38.75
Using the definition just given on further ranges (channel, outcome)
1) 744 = 39.51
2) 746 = 39.24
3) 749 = 42.44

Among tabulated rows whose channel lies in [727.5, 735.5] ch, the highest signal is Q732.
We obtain 31.69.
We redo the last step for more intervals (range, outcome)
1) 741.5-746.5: 40.06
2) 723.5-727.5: 22.16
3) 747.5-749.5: 42.44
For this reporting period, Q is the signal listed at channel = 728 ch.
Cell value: 22.1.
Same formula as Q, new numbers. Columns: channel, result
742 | 34.54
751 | 40.66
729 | 23.57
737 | 32.8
